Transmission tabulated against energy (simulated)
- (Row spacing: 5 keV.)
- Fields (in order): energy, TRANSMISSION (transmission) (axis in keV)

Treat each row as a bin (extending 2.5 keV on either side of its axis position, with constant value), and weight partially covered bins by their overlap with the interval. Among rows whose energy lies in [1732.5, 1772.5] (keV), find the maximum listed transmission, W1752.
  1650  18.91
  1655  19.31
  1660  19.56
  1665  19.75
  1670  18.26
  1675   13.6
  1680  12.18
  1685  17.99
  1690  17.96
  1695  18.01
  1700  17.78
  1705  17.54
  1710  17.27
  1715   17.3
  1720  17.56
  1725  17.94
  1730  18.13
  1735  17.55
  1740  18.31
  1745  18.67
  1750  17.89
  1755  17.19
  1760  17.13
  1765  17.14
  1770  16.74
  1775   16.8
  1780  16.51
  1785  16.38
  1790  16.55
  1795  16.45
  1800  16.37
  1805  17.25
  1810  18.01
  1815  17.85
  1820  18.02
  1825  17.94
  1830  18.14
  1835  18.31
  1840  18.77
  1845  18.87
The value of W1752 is 18.67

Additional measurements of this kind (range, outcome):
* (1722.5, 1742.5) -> 18.31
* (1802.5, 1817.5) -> 18.01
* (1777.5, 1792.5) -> 16.55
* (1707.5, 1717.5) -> 17.3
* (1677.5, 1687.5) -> 17.99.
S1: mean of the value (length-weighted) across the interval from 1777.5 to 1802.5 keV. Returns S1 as 16.5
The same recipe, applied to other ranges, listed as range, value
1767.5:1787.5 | 16.6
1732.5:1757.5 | 17.9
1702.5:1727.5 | 17.5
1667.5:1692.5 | 16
